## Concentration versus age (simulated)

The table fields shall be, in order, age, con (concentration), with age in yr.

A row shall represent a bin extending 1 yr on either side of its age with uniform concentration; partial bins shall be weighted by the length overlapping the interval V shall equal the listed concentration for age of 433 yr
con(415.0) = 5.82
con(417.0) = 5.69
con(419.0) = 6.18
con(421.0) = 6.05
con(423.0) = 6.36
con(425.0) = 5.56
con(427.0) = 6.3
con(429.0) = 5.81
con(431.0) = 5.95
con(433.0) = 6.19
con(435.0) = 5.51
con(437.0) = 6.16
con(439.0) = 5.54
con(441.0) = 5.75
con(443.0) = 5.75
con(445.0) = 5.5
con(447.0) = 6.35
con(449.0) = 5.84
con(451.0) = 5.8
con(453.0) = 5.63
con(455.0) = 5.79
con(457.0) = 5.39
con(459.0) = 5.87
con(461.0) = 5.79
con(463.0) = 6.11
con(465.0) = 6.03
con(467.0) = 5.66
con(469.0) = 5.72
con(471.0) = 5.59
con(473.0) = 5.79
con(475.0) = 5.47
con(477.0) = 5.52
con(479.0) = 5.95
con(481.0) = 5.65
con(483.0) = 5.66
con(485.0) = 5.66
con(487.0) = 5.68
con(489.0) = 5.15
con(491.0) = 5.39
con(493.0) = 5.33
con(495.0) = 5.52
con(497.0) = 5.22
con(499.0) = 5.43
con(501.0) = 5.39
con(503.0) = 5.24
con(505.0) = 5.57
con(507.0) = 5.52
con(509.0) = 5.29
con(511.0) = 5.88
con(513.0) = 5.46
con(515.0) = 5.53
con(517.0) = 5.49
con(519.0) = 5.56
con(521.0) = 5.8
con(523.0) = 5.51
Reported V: 6.19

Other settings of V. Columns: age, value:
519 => 5.56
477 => 5.52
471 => 5.59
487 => 5.68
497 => 5.22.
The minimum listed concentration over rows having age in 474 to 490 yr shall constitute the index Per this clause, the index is 5.15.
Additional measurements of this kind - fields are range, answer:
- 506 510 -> 5.29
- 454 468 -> 5.39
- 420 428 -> 5.56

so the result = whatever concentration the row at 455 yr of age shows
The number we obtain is 5.79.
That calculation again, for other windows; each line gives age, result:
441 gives 5.75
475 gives 5.47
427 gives 6.3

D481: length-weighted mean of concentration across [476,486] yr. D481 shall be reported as 5.69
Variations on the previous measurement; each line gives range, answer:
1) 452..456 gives 5.71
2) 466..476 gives 5.65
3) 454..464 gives 5.79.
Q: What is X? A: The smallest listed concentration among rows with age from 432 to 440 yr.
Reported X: 5.51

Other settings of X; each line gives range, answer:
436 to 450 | 5.5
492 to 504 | 5.22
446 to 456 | 5.63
